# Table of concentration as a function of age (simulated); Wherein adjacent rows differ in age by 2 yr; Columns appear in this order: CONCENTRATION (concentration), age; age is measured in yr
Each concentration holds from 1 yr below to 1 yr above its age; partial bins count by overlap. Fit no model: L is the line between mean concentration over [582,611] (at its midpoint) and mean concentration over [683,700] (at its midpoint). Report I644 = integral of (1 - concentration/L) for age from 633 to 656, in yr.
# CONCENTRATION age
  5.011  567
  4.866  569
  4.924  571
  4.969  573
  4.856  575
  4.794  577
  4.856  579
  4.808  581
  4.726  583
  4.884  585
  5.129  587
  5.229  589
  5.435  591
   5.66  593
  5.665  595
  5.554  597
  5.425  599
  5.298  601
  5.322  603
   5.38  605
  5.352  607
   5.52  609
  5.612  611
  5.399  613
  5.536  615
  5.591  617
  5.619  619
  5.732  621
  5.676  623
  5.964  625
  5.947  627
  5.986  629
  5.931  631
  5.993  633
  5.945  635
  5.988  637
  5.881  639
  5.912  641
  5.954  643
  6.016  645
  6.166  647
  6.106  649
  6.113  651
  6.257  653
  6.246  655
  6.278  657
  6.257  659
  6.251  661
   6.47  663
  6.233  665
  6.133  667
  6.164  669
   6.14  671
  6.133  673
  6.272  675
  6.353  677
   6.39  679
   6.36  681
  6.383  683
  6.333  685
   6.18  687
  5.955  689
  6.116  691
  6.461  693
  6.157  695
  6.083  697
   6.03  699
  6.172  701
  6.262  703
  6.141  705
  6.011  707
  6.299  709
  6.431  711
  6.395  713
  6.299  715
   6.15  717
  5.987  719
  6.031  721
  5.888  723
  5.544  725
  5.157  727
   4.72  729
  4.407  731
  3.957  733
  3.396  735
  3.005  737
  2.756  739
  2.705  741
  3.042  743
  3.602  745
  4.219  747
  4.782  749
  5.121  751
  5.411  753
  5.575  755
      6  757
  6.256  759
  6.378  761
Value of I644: -1.2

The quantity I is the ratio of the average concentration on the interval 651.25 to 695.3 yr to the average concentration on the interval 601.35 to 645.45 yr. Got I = 1.1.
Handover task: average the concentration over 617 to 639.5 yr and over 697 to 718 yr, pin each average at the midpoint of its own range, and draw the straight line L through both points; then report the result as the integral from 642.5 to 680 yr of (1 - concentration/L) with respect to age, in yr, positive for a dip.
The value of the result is -1.2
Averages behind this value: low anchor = 5.87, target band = 6.21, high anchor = 6.21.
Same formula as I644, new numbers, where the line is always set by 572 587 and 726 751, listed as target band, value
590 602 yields -1.9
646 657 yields -4.4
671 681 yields -4.8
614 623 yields -2.0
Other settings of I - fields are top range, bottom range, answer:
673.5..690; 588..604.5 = 1.15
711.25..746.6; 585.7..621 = 0.86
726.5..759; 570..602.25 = 0.83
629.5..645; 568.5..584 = 1.23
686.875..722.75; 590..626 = 1.11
